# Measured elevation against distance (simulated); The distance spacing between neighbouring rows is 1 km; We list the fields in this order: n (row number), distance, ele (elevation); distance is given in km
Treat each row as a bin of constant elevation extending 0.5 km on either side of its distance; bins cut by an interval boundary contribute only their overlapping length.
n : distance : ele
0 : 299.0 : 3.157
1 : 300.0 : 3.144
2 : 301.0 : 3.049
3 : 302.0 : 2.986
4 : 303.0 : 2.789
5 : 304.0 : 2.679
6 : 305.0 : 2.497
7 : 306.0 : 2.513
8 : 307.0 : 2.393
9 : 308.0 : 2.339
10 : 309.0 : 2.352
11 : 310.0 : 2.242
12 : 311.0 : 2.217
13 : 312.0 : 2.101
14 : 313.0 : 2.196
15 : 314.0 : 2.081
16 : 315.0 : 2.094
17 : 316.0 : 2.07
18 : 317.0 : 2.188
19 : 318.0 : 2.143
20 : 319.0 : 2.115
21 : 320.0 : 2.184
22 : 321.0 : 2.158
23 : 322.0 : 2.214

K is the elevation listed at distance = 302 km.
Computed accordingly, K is 2.986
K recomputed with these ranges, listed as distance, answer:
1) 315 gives 2.094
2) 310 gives 2.242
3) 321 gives 2.158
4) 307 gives 2.393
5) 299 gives 3.157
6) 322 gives 2.214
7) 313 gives 2.196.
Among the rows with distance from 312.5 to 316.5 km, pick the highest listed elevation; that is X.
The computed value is 2.196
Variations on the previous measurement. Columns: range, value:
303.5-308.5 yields 2.679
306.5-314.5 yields 2.393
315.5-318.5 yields 2.188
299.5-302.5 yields 3.144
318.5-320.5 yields 2.184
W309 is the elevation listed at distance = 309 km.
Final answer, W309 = 2.352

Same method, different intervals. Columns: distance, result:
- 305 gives 2.497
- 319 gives 2.115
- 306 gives 2.513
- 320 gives 2.184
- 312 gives 2.101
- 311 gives 2.217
